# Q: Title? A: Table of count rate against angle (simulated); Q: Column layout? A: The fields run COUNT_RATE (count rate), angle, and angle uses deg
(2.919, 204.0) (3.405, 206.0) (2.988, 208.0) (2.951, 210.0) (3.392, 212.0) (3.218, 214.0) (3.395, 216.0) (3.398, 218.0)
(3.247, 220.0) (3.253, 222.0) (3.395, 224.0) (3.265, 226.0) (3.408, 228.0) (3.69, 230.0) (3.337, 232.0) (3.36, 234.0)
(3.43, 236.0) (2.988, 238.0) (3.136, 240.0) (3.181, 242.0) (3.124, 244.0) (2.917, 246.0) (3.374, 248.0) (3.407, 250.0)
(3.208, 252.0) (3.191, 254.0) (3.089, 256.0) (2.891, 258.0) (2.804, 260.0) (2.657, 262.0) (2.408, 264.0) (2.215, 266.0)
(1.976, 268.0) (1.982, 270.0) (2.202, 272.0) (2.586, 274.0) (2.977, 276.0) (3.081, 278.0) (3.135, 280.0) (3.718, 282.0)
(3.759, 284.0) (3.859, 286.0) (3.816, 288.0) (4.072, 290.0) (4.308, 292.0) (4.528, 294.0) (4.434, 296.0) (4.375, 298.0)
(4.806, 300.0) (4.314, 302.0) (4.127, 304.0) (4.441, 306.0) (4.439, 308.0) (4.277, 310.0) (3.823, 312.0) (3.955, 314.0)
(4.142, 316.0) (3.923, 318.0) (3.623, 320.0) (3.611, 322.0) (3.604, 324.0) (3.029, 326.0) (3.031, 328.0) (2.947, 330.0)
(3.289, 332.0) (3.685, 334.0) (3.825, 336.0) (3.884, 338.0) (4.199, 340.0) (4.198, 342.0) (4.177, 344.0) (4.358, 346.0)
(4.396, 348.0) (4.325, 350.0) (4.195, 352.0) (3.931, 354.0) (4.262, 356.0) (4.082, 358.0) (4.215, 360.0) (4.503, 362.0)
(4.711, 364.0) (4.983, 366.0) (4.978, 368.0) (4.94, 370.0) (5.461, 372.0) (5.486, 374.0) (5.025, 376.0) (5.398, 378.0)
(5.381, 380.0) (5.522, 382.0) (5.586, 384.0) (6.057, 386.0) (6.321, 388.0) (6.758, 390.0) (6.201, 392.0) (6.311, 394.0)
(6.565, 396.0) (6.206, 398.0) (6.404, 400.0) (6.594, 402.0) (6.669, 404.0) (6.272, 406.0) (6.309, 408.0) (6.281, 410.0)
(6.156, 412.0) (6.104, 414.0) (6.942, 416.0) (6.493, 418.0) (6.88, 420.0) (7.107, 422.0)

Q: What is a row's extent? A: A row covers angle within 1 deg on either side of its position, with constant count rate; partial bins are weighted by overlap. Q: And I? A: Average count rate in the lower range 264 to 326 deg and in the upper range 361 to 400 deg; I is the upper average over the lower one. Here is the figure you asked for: 1.54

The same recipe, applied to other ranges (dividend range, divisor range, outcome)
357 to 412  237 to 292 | 1.86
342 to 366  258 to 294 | 1.40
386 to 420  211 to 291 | 2.04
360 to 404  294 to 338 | 1.45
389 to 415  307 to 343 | 1.70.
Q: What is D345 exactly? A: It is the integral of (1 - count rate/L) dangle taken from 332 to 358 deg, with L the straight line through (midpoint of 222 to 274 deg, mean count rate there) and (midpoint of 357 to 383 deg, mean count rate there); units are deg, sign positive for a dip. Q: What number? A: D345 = 2.7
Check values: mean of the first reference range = 2.98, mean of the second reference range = 4.98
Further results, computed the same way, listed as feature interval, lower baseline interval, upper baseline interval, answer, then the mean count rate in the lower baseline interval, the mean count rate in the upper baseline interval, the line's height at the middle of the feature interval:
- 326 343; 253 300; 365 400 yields 3.8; 3.25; 5.74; 4.61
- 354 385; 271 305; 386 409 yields 4.4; 3.77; 6.4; 5.73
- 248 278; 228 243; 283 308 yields 8.0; 3.31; 4.24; 3.74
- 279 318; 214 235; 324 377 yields -2.5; 3.37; 4.22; 3.87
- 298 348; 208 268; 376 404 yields 8.7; 3.13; 6.08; 4.78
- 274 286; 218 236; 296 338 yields 1.2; 3.37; 3.88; 3.67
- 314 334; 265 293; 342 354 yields 1.8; 3.12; 4.25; 3.86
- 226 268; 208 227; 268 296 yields 3.1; 3.26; 3.37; 3.31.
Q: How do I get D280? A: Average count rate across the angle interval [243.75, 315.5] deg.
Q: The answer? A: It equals 3.46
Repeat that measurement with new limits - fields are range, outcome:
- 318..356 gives 3.81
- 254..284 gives 2.75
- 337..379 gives 4.56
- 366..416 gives 5.96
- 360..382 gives 5.07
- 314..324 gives 3.82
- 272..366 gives 3.93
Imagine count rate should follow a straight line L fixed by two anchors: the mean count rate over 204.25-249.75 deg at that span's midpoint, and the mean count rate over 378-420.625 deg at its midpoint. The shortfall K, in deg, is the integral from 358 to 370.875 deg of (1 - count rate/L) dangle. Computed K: 2.2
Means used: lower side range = 3.26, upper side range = 6.26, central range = 4.67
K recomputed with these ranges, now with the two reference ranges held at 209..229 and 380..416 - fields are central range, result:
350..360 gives 2.51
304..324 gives 3.48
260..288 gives 9.11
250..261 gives 2.32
